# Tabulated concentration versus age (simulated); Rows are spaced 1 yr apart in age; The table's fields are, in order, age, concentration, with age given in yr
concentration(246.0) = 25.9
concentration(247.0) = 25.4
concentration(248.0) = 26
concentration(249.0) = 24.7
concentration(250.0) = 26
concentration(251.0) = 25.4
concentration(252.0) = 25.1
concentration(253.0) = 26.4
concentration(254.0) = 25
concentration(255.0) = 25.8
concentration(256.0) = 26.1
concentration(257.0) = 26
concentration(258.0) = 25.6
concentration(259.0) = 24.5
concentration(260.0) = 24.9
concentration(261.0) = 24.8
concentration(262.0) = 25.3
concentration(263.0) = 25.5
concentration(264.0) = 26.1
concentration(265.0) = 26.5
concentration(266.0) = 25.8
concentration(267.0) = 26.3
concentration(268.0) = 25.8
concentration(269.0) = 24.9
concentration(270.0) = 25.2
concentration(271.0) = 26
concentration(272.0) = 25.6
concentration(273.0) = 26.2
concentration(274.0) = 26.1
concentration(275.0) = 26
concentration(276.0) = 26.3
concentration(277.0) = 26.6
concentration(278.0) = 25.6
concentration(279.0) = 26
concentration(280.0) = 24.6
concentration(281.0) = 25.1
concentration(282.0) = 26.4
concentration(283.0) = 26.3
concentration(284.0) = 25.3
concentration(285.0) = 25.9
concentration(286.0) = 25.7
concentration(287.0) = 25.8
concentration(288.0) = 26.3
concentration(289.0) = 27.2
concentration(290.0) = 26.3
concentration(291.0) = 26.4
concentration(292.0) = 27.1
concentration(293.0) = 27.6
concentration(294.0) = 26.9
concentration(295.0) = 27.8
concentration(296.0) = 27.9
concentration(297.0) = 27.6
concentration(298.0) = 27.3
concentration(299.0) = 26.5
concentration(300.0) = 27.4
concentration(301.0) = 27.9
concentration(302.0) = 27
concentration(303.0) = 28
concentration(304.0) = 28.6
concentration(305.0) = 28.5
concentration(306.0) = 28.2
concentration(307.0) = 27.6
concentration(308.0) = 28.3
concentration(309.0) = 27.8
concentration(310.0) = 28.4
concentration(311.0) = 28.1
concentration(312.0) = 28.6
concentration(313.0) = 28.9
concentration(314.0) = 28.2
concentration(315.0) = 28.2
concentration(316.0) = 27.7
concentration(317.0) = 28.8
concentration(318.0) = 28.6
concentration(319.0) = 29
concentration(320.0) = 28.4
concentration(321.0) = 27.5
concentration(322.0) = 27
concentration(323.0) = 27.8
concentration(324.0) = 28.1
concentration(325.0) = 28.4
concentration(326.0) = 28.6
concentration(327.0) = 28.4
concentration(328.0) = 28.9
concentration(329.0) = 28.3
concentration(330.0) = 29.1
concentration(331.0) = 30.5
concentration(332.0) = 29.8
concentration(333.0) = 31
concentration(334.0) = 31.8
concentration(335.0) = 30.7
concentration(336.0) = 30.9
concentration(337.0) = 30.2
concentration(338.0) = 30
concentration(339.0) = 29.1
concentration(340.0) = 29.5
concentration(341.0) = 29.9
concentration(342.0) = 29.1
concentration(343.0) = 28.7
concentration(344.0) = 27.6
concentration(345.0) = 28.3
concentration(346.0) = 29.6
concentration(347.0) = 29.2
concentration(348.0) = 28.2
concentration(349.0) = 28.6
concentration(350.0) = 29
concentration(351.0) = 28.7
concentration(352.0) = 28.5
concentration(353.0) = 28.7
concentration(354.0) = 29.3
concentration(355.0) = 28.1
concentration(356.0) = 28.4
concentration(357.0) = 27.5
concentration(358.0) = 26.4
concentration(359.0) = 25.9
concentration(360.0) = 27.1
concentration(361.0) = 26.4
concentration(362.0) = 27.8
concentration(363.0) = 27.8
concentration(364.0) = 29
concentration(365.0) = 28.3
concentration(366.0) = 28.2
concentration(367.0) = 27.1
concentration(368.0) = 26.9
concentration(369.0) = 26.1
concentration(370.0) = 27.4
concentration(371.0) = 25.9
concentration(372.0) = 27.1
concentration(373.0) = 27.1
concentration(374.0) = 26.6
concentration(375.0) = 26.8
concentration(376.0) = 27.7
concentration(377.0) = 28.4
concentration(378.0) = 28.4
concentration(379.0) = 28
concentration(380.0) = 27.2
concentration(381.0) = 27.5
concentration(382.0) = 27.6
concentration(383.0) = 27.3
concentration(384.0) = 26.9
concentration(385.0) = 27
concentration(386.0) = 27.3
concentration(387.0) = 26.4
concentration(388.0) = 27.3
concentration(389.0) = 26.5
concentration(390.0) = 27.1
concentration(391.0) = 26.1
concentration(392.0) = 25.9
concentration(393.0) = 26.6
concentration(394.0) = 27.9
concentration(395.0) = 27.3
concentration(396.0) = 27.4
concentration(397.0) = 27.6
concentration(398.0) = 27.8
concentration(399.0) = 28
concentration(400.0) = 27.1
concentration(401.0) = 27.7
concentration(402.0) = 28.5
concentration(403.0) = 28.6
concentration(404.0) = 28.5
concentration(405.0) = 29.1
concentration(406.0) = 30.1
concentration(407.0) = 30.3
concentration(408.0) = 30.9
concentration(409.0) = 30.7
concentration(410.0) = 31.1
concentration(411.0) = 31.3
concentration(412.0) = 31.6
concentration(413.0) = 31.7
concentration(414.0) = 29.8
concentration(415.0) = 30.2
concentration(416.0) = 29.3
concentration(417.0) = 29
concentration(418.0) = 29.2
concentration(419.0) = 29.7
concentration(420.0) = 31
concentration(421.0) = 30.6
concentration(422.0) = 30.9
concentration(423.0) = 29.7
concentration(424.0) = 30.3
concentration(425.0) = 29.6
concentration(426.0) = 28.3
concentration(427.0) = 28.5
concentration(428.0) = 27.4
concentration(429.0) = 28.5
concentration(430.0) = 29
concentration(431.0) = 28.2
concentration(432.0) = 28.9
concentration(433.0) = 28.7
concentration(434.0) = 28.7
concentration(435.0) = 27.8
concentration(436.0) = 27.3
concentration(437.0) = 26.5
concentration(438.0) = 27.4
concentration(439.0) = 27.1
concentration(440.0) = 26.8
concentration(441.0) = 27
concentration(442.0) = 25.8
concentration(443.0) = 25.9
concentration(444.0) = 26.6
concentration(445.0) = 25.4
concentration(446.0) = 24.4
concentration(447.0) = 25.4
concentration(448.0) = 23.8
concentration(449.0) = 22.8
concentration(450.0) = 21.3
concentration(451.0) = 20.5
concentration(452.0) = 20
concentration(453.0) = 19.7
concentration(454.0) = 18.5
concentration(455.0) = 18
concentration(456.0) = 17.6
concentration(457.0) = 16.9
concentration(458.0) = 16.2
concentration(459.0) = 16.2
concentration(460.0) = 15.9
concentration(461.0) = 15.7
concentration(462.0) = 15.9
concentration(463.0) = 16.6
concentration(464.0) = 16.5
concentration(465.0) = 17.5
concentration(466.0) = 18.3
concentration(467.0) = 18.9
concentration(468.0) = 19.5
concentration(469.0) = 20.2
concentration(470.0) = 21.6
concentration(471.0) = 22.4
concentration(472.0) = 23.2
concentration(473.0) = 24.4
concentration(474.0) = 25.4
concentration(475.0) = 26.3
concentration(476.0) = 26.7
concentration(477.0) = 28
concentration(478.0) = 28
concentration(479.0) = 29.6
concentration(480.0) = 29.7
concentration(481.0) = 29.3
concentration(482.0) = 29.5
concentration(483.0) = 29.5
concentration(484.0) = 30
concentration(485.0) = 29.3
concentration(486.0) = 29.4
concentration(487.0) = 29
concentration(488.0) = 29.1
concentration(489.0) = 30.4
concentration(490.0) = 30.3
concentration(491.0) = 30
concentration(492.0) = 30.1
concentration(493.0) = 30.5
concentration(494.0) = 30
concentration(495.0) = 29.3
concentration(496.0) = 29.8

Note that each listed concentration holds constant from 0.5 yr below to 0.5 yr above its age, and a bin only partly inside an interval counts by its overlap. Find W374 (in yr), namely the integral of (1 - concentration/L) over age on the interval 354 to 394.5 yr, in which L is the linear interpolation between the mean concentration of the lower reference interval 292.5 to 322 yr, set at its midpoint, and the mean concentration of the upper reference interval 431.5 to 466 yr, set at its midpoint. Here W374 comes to -3.2 yr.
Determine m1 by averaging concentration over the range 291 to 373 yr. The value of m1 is 28.3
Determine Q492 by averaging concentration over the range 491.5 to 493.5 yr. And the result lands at 30.3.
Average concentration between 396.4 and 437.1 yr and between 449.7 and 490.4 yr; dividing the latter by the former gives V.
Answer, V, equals 0.78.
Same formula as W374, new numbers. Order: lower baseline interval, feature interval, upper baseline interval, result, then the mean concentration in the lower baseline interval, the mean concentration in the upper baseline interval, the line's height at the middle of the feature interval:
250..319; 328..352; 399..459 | -2.4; 26.6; 26.9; 26.7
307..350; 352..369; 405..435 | 0.9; 28.9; 29.7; 29.2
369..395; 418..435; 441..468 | -4.8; 27.1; 20.1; 22.8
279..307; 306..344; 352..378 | -2.4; 26.9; 27.5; 27.1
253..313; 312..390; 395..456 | -3.6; 26.5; 27.4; 27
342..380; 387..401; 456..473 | -1.3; 27.8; 18.4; 24.8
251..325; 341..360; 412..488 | -1.6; 26.8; 25.2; 26.2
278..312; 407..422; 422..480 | -3.6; 27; 23.8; 24.6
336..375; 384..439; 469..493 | -1.3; 28.1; 27.8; 28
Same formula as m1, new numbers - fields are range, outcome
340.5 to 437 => 28.3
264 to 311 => 26.7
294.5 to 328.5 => 28.1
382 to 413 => 28.2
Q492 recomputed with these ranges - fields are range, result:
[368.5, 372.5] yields 26.6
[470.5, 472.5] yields 22.8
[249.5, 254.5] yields 25.6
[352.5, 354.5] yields 29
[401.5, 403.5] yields 28.6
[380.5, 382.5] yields 27.6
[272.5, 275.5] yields 26.1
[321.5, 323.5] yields 27.4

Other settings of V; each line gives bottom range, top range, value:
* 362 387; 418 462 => 0.91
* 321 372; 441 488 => 0.81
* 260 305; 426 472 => 0.86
